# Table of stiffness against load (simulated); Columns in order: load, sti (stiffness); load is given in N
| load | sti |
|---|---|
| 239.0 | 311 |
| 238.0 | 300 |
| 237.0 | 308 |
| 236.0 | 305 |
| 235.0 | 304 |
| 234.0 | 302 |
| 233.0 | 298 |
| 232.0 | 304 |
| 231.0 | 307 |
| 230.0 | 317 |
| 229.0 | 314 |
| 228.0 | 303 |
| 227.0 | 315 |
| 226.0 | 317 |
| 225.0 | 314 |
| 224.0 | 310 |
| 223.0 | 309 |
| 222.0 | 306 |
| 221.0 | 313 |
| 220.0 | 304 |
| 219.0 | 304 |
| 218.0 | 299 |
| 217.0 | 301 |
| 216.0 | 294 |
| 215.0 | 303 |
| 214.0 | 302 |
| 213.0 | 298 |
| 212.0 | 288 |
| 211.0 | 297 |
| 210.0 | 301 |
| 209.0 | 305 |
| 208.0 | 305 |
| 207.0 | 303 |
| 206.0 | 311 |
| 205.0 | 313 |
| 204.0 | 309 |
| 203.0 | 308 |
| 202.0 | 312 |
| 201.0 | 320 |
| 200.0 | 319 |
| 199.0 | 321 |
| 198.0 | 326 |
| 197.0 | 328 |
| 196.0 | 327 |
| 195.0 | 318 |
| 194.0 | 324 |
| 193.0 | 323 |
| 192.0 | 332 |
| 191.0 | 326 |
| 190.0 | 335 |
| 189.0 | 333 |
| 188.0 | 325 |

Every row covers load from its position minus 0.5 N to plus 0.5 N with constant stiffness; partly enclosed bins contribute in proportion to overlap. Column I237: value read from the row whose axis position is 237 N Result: 308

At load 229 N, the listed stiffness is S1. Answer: 314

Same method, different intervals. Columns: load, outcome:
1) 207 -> 303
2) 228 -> 303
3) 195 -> 318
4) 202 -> 312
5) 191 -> 326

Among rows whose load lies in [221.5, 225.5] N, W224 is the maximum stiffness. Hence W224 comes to 314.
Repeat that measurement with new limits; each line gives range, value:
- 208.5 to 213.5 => 305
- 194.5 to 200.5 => 328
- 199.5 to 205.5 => 320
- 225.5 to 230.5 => 317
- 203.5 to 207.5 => 313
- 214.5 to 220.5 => 304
